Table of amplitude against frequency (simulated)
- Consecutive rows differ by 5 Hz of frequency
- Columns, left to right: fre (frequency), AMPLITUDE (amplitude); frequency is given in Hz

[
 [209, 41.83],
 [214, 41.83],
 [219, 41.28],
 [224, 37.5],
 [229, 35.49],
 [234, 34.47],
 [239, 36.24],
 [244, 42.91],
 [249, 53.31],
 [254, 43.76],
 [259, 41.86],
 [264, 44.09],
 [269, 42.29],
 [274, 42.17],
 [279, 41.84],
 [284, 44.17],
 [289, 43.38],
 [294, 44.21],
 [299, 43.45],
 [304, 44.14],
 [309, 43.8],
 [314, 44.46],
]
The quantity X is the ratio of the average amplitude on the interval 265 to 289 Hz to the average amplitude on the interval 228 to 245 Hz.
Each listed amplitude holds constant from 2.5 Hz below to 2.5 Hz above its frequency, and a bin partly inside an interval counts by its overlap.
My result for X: 1.16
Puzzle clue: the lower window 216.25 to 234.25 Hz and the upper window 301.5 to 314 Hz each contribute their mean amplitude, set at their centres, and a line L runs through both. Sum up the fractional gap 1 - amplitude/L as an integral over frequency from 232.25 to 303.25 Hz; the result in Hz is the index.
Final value -3.4 Hz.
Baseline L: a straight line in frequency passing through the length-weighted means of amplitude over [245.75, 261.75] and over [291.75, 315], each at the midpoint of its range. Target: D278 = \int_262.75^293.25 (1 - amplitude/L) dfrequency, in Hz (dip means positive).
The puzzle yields 1.4 Hz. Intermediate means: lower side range 46.1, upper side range 44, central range 43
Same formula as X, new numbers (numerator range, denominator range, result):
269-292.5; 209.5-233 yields 1.10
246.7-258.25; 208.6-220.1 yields 1.14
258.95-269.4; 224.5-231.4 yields 1.19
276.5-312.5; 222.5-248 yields 1.14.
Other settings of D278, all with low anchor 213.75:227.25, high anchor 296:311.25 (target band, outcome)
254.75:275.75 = -0.4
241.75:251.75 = -1.7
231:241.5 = 1.3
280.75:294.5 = -0.2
